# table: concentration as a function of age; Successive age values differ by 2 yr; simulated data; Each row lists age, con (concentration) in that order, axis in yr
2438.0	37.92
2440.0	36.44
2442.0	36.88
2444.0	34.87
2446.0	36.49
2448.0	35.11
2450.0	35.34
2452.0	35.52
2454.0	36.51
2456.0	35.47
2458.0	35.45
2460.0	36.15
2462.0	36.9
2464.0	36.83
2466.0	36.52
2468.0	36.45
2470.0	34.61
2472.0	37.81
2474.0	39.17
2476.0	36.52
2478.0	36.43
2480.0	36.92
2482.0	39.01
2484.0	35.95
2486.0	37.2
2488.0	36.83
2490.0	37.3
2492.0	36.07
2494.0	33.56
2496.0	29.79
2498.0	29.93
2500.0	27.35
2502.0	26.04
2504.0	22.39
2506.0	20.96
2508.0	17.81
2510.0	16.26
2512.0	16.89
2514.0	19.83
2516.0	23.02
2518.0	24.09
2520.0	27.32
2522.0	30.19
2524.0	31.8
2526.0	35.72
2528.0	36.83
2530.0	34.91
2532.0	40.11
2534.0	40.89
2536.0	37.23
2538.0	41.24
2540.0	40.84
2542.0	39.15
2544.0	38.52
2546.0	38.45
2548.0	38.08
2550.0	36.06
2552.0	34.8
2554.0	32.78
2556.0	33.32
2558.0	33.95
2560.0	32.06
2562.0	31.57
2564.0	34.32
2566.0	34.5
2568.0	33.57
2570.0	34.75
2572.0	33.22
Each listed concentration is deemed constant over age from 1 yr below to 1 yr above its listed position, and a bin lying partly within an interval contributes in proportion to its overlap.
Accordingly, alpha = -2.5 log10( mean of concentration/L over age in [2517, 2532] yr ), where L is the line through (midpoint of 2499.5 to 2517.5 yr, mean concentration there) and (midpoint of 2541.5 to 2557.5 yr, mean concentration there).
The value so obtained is -0.183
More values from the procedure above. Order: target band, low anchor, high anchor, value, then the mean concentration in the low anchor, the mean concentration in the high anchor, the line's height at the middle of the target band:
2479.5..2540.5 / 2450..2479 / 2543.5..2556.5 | 0.17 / 36.4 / 36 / 36.2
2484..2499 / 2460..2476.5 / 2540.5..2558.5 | 0.07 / 36.8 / 36.3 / 36.7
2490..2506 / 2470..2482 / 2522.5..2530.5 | 0.23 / 37.3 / 34.5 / 36.1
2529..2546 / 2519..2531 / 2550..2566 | -0.18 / 32.8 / 33.5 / 33.1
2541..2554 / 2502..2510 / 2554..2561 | -0.21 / 20.6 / 33.1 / 30.6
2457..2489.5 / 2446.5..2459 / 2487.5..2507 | -0.12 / 35.6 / 29.8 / 33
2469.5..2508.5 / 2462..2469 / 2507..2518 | -0.17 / 36.6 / 19.2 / 27.9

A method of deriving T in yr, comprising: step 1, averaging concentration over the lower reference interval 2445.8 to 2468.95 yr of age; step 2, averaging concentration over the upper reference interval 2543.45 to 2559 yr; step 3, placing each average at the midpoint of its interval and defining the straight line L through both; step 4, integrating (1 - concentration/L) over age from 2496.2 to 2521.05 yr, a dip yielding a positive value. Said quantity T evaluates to 9.0 yr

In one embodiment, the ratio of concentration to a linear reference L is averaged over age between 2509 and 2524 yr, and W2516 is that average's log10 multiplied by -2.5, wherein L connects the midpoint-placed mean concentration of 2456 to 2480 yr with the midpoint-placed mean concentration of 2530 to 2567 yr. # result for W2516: 0.496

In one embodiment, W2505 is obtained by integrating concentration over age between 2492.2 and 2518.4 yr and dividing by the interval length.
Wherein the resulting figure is 24.1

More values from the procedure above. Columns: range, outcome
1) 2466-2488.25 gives 37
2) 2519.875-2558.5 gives 36.3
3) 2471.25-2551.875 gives 32.6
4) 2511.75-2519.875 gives 22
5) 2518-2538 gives 34.8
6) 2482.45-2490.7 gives 36.9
